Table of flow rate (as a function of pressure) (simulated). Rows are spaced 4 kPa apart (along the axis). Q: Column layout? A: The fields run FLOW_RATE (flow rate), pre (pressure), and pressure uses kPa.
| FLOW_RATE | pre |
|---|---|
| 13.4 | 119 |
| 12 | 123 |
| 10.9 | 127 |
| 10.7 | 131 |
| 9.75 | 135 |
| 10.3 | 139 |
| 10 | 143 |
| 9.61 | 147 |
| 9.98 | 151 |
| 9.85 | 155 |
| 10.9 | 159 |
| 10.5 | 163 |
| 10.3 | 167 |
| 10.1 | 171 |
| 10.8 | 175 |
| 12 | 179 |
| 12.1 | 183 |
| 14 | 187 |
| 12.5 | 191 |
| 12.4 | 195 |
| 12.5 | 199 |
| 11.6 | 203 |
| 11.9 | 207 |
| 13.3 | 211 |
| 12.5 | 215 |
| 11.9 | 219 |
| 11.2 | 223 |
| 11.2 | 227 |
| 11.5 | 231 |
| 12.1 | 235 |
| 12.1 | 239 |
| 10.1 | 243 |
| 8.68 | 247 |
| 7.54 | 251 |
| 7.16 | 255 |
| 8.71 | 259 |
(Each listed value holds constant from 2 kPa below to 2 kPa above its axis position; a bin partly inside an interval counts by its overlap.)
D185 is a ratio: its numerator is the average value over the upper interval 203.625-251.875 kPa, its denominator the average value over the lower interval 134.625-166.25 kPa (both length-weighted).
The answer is 1.11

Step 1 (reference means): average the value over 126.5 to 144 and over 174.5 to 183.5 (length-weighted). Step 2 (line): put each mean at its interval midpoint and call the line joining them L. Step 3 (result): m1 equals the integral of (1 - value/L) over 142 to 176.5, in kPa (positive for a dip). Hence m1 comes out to 2.6 kPa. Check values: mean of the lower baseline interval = 10.3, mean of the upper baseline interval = 11.7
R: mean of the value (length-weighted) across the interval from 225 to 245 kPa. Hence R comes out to 11.4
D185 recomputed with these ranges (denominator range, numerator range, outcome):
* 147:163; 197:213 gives 1.21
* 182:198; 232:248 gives 0.85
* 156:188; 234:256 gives 0.86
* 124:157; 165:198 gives 1.16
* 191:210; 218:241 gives 0.96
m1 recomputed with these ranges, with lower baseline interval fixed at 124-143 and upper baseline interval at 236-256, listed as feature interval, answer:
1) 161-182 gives -1.5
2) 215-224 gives -2.0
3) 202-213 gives -2.9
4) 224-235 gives -2.3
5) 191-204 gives -3.2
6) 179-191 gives -3.4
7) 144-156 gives 0.5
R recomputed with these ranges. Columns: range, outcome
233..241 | 12.1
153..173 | 10.3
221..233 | 11.3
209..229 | 12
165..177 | 10.4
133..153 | 9.93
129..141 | 10.2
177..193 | 12.7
